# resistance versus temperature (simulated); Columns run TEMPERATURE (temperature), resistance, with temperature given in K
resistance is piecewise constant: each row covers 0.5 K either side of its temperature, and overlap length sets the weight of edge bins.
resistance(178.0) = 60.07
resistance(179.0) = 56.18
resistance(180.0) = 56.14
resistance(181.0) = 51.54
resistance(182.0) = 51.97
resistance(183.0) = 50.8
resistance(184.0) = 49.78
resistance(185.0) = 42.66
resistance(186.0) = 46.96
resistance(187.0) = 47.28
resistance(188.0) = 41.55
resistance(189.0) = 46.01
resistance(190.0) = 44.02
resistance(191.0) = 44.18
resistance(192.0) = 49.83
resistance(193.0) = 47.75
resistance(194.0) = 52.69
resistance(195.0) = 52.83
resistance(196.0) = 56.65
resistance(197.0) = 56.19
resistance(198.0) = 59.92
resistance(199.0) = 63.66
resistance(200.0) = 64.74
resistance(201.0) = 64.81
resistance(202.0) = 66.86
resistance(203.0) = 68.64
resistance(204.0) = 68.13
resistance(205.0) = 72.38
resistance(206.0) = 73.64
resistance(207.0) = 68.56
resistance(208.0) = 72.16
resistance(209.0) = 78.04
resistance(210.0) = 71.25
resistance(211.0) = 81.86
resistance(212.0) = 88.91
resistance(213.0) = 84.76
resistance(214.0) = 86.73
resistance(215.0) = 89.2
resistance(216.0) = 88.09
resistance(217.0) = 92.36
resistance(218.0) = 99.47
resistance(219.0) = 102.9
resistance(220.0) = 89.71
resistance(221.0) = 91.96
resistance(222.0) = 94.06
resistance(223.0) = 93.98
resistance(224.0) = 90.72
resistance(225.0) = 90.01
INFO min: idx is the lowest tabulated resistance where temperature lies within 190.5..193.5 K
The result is 44.18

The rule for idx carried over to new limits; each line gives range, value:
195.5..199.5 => 56.19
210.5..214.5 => 81.86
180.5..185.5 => 42.66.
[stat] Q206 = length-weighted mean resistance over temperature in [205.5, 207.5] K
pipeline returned 71.1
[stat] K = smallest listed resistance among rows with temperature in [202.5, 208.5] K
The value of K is 68.13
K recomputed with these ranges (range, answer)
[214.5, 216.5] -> 88.09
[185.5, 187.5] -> 46.96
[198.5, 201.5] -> 63.66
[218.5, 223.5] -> 89.71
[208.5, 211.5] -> 71.25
